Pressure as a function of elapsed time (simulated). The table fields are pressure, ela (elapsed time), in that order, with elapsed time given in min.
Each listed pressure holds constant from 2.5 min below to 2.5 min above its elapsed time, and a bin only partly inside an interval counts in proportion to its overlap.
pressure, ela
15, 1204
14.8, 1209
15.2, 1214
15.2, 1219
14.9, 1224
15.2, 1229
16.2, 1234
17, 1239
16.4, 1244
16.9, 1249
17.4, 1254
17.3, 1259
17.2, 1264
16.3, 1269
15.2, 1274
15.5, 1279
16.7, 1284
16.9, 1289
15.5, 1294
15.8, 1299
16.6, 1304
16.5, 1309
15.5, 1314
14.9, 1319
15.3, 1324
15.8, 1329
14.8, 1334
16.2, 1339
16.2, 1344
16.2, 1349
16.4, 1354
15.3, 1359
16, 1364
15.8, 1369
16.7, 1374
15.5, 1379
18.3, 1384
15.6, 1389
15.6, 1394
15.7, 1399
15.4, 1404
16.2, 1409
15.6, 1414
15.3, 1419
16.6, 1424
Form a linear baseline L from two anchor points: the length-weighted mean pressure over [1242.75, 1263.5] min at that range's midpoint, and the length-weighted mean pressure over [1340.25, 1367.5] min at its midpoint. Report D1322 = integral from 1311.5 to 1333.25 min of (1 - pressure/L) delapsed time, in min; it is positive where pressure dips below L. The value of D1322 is 1.3 min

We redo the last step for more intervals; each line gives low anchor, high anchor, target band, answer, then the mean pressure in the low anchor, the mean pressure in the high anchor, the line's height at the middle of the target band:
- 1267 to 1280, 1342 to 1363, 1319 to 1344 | 0.6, 15.7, 16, 15.9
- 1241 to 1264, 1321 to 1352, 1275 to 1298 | 0.6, 17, 15.7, 16.5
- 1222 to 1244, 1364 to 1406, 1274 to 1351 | 0.6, 15.9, 16.1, 16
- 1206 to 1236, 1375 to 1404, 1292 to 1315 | -0.5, 15.2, 16.1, 15.7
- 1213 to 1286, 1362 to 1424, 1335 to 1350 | 0.0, 16.2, 16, 16.1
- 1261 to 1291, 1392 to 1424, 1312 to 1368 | 1.1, 16.3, 15.7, 16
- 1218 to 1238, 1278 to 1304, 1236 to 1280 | -2.2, 15.5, 16.2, 15.8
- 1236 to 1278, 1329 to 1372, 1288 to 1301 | 0.3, 16.7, 15.9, 16.3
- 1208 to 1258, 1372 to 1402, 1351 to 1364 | 0.2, 16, 16.2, 16.2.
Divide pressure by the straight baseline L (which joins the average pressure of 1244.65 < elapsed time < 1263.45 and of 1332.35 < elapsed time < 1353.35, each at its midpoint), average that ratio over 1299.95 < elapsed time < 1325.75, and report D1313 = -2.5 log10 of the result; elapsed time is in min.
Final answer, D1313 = 0.04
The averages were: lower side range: 17.1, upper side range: 15.9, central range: 15.8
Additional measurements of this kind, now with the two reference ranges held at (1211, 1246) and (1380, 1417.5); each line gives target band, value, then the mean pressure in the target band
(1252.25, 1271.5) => -0.08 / 17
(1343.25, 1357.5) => -0.02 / 16.2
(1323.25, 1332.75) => 0.03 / 15.5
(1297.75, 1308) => -0.03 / 16.3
